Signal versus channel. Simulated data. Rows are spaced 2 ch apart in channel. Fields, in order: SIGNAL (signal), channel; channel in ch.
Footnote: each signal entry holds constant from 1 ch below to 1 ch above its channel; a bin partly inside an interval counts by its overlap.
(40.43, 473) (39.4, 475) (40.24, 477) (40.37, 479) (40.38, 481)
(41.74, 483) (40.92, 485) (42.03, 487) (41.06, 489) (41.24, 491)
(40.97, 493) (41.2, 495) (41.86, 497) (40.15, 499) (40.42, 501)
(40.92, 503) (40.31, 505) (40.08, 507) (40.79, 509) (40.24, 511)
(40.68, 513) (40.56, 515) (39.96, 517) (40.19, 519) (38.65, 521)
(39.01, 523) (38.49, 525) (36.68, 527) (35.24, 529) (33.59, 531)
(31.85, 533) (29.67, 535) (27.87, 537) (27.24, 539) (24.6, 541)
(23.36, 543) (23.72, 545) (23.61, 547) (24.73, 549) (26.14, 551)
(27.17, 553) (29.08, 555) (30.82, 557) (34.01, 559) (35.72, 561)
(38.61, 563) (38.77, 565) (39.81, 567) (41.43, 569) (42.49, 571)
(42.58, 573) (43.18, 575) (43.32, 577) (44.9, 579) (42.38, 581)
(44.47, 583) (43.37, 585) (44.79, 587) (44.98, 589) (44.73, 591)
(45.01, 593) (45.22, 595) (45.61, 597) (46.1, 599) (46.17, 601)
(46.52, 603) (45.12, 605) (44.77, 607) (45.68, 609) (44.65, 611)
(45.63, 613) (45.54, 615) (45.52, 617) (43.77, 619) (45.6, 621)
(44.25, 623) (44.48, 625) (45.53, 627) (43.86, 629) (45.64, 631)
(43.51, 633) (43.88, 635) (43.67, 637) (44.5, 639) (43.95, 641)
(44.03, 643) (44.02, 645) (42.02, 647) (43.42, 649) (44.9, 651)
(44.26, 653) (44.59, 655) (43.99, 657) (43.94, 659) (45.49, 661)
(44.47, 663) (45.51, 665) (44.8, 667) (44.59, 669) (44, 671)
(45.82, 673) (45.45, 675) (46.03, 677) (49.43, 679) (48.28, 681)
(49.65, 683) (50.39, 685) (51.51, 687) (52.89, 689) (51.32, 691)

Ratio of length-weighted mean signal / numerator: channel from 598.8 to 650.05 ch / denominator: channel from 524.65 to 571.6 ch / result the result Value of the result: 1.4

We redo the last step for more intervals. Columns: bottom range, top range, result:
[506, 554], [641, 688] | 1.38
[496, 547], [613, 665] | 1.25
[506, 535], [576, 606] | 1.18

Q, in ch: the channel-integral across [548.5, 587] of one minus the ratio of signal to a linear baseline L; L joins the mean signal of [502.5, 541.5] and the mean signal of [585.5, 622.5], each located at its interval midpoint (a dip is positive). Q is 3.4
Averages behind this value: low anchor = 36.4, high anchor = 45.3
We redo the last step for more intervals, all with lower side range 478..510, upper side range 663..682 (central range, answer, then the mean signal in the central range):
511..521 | 0.3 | 40.2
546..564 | 5.3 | 30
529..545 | 5.2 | 28.5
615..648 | 0.3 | 44.3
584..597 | -0.3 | 44.8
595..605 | -0.5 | 45.9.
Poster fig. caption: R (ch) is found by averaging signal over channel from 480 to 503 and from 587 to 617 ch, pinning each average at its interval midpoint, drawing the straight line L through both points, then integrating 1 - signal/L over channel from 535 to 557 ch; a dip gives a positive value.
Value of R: 8.7 ch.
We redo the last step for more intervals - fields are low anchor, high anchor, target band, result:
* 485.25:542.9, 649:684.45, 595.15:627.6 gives -2.0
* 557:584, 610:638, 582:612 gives -1.8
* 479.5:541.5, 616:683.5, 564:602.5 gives -1.9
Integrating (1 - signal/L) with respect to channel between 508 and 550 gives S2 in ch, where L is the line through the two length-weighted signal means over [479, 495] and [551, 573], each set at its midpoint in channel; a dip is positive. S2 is 5.33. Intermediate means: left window 41.1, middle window 33.4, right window 35.7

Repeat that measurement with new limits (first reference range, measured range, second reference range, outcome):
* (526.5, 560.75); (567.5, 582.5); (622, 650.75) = -3.91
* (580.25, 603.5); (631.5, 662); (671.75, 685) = 1.69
